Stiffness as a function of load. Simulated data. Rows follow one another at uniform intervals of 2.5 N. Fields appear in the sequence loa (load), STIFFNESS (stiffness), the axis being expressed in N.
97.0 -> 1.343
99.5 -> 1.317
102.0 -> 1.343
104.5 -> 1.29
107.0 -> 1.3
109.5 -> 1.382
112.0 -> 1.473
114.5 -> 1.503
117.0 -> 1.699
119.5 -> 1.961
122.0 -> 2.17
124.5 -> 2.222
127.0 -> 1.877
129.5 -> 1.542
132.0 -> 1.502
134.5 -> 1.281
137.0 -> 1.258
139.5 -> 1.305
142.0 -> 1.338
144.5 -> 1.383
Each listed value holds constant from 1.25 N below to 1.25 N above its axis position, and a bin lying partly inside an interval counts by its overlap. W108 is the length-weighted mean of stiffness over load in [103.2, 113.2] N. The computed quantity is 1.36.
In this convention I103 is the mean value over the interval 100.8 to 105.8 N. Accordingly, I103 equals 1.32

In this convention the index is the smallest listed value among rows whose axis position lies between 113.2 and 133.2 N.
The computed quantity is 1.502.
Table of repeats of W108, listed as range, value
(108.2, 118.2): 1.51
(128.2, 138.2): 1.4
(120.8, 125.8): 2.19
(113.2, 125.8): 1.91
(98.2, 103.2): 1.33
